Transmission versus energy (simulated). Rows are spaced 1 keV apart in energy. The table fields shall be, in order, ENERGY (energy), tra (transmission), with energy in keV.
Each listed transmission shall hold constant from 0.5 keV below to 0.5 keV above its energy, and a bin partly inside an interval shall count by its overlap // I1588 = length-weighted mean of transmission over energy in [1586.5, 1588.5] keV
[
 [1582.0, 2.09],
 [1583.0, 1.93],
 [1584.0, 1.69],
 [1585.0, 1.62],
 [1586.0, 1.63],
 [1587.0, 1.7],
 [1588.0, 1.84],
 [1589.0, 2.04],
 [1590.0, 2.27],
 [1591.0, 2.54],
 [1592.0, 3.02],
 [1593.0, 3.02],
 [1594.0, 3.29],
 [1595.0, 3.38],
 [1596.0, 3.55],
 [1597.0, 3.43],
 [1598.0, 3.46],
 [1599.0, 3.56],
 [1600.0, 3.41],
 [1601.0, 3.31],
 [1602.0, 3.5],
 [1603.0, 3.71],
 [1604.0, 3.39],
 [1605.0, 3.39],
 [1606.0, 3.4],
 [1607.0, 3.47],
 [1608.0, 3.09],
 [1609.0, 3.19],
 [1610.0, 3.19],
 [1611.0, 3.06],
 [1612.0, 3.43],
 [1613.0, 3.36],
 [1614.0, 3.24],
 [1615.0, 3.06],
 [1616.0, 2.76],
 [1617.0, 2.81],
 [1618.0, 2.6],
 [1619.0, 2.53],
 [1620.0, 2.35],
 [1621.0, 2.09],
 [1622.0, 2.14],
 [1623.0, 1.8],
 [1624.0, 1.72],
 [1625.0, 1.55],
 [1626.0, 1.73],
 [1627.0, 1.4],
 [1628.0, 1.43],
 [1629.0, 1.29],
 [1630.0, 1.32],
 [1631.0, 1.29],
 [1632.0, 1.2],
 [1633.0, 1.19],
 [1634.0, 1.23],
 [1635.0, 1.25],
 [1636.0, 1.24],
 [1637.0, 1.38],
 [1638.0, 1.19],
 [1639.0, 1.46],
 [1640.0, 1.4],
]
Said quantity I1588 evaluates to 1.77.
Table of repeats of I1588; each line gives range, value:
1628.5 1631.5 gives 1.3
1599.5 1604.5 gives 3.46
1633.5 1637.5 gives 1.27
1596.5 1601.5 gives 3.43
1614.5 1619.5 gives 2.75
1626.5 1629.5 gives 1.37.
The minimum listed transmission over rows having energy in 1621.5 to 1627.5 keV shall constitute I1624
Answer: 1.4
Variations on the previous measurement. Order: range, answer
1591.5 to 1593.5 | 3.02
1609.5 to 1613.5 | 3.06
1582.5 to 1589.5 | 1.62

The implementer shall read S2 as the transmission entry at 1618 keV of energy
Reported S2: 2.6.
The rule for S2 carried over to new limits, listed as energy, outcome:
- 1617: 2.81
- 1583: 1.93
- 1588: 1.84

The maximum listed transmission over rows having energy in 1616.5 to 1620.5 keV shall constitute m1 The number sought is 2.81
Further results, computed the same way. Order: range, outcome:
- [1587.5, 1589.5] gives 2.04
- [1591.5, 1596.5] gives 3.55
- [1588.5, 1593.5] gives 3.02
